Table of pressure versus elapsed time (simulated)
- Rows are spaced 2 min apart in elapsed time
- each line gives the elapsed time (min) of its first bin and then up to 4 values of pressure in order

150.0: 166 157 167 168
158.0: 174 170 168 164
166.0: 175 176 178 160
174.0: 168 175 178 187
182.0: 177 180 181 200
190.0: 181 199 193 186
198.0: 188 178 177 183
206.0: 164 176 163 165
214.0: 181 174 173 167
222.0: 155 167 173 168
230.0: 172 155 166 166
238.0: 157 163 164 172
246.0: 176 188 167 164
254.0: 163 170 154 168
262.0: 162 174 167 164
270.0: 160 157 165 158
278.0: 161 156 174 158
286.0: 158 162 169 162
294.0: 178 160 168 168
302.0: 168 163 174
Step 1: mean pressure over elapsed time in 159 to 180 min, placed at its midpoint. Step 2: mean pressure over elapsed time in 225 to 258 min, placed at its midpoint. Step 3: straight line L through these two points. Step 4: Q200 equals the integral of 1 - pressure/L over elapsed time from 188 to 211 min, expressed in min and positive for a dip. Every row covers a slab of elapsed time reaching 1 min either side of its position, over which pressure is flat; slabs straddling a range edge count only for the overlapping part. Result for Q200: -1.6 min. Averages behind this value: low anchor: 172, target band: 182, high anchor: 167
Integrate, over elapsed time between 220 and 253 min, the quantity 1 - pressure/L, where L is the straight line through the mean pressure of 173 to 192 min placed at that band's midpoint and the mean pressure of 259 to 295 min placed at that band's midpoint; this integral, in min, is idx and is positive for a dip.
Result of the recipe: 0.87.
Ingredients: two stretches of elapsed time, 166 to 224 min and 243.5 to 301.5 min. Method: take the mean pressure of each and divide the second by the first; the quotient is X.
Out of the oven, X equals 0.9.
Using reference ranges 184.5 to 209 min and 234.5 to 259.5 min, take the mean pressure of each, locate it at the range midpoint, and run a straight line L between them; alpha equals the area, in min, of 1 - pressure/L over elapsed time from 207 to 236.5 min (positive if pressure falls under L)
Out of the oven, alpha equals 1.2 min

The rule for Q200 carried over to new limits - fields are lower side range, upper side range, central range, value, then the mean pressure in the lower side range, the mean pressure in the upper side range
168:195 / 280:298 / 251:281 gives 0.96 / 181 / 165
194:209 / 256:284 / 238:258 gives 0.03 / 180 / 163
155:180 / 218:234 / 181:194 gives -1.31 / 172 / 166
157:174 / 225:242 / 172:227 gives -3.06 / 170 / 165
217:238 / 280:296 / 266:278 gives 0.27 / 166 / 165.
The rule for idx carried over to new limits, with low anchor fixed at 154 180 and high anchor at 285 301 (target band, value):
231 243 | 0.5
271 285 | 0.4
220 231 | 0.1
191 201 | -1.1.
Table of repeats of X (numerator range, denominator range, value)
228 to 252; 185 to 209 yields 0.91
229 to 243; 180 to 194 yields 0.87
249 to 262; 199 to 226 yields 0.96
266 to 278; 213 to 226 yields 0.95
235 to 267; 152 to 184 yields 0.97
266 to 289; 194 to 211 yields 0.91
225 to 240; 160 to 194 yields 0.93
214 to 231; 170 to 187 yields 0.96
